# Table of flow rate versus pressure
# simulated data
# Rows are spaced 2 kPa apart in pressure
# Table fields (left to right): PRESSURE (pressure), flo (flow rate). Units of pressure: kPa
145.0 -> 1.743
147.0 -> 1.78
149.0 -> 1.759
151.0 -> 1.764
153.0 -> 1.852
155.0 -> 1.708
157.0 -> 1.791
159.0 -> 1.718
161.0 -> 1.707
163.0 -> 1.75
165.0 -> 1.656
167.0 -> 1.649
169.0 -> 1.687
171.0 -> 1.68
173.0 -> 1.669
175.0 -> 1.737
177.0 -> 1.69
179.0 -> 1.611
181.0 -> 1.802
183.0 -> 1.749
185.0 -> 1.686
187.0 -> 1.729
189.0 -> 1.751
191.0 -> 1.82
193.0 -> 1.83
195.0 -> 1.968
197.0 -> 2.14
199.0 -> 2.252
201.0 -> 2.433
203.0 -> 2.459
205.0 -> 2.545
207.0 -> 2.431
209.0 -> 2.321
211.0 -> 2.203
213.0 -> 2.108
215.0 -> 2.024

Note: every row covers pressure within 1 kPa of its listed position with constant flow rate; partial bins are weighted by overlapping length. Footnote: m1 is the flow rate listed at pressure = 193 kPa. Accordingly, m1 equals 1.83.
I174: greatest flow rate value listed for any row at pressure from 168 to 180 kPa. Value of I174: 1.737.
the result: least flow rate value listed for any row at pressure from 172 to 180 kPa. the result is 1.611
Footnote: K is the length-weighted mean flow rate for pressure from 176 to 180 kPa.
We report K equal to 1.65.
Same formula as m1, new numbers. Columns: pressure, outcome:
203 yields 2.459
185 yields 1.686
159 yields 1.718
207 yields 2.431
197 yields 2.14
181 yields 1.802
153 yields 1.852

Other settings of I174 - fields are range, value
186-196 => 1.968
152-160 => 1.852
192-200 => 2.252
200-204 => 2.459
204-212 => 2.545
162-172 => 1.75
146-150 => 1.78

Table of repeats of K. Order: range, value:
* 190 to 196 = 1.87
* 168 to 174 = 1.68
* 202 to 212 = 2.39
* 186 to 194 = 1.78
